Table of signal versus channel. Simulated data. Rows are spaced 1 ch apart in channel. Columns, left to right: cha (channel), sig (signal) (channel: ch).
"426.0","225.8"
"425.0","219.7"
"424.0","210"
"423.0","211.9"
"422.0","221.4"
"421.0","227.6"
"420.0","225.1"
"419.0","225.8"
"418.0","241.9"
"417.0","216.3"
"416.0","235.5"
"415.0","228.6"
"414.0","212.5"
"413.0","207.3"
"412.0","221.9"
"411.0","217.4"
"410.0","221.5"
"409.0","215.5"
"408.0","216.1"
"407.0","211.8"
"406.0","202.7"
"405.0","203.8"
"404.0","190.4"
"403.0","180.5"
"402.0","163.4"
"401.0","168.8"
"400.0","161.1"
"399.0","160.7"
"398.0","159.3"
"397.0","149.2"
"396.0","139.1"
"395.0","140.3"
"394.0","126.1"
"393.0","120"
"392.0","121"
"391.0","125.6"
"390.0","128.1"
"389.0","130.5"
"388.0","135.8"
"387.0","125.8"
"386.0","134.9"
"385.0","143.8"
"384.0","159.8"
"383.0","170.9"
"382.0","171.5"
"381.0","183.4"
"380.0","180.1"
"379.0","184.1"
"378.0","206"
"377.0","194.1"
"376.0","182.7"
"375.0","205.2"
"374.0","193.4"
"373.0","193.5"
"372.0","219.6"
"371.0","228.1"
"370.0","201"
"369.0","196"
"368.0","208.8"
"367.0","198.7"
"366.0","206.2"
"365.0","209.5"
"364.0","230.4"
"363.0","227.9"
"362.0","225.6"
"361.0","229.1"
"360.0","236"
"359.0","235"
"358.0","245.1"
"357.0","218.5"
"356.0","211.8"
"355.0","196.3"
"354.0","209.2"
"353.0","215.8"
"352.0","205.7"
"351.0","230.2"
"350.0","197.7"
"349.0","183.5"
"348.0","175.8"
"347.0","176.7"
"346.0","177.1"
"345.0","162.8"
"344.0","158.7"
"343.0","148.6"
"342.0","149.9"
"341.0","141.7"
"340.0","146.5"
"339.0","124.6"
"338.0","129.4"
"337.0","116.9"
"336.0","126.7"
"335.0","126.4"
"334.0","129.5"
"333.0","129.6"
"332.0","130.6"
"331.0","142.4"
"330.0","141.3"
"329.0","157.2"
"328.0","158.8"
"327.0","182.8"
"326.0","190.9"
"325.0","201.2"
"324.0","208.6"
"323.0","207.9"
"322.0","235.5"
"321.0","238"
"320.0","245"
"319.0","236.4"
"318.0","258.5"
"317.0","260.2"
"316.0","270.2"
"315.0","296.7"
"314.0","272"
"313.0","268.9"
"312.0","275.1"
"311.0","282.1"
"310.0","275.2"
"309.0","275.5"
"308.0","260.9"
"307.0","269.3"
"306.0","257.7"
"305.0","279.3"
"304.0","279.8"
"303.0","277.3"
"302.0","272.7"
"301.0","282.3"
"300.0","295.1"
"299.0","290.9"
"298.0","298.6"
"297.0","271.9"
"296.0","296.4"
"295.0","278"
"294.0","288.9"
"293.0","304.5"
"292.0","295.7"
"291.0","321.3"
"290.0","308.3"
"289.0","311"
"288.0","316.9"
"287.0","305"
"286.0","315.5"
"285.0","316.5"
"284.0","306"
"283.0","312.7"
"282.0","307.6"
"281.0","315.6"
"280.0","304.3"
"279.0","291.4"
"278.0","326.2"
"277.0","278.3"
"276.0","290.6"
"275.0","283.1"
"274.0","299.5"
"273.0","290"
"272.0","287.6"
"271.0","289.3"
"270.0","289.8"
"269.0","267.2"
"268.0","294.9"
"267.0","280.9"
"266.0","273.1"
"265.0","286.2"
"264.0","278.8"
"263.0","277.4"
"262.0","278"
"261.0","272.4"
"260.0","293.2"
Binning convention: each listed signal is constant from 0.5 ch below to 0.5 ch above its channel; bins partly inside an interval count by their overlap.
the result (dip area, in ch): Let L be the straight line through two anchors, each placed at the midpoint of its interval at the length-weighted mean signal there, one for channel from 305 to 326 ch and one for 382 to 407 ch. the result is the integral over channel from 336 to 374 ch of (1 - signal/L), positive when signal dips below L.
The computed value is 1.5 ch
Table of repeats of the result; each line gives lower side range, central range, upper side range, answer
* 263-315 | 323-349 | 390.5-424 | 9.9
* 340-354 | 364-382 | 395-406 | -2.7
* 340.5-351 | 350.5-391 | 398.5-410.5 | -3.6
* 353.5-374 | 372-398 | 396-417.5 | 6.0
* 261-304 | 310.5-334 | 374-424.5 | 3.9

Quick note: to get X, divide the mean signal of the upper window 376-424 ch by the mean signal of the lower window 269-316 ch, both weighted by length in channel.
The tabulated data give 0.62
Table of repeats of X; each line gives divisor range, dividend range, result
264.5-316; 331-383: 0.64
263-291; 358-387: 0.67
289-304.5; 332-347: 0.49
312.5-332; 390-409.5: 0.76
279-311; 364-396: 0.59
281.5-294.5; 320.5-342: 0.52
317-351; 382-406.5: 0.88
